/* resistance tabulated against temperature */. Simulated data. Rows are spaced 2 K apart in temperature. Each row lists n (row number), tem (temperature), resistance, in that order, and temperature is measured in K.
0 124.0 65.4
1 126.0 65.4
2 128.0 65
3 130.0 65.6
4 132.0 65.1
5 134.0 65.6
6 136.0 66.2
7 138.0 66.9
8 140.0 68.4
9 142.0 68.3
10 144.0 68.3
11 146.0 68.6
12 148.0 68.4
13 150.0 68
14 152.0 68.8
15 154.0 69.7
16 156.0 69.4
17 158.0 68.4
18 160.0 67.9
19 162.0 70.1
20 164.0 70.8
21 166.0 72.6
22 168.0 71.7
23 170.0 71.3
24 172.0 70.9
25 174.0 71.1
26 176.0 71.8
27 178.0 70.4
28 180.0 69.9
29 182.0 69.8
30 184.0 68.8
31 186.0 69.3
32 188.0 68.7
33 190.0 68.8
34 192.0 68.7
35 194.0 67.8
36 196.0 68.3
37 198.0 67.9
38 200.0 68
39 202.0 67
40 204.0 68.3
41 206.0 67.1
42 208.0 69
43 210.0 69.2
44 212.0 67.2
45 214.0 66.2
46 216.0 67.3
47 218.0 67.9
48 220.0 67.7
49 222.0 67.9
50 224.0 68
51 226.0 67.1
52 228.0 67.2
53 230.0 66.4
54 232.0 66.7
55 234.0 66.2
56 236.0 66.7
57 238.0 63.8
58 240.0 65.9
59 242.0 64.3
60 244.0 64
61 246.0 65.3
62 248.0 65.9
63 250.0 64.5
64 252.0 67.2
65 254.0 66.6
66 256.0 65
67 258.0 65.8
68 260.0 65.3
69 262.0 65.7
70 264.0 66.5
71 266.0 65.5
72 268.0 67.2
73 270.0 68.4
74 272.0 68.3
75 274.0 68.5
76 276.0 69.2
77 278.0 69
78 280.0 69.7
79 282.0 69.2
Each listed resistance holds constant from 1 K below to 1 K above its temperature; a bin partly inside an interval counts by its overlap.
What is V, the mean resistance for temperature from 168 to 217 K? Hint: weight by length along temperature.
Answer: 68.9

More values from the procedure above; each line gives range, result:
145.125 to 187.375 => 69.9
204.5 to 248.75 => 66.7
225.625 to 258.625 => 65.8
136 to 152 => 68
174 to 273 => 67.3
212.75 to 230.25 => 67.3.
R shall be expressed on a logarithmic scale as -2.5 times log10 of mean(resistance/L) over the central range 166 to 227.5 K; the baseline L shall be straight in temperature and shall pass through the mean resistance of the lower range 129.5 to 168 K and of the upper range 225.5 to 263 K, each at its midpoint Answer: -0.028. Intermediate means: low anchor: 68.4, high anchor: 65.8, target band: 68.8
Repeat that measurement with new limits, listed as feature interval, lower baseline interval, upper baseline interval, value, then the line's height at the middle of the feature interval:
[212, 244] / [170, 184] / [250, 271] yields 0.022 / 67.9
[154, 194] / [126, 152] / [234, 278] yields -0.050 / 66.8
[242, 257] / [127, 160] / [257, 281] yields 0.033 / 67.4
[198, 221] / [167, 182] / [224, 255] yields 0.008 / 68.2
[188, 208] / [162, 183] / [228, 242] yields 0.013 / 68.9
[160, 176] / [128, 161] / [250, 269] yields -0.059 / 67.3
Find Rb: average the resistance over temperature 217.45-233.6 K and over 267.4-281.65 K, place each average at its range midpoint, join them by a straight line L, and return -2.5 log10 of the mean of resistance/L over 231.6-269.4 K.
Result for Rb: 0.04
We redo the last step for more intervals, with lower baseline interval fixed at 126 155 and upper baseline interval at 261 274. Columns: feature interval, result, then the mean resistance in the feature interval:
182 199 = -0.02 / 68.6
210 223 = -0.01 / 67.5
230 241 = 0.02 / 65.9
